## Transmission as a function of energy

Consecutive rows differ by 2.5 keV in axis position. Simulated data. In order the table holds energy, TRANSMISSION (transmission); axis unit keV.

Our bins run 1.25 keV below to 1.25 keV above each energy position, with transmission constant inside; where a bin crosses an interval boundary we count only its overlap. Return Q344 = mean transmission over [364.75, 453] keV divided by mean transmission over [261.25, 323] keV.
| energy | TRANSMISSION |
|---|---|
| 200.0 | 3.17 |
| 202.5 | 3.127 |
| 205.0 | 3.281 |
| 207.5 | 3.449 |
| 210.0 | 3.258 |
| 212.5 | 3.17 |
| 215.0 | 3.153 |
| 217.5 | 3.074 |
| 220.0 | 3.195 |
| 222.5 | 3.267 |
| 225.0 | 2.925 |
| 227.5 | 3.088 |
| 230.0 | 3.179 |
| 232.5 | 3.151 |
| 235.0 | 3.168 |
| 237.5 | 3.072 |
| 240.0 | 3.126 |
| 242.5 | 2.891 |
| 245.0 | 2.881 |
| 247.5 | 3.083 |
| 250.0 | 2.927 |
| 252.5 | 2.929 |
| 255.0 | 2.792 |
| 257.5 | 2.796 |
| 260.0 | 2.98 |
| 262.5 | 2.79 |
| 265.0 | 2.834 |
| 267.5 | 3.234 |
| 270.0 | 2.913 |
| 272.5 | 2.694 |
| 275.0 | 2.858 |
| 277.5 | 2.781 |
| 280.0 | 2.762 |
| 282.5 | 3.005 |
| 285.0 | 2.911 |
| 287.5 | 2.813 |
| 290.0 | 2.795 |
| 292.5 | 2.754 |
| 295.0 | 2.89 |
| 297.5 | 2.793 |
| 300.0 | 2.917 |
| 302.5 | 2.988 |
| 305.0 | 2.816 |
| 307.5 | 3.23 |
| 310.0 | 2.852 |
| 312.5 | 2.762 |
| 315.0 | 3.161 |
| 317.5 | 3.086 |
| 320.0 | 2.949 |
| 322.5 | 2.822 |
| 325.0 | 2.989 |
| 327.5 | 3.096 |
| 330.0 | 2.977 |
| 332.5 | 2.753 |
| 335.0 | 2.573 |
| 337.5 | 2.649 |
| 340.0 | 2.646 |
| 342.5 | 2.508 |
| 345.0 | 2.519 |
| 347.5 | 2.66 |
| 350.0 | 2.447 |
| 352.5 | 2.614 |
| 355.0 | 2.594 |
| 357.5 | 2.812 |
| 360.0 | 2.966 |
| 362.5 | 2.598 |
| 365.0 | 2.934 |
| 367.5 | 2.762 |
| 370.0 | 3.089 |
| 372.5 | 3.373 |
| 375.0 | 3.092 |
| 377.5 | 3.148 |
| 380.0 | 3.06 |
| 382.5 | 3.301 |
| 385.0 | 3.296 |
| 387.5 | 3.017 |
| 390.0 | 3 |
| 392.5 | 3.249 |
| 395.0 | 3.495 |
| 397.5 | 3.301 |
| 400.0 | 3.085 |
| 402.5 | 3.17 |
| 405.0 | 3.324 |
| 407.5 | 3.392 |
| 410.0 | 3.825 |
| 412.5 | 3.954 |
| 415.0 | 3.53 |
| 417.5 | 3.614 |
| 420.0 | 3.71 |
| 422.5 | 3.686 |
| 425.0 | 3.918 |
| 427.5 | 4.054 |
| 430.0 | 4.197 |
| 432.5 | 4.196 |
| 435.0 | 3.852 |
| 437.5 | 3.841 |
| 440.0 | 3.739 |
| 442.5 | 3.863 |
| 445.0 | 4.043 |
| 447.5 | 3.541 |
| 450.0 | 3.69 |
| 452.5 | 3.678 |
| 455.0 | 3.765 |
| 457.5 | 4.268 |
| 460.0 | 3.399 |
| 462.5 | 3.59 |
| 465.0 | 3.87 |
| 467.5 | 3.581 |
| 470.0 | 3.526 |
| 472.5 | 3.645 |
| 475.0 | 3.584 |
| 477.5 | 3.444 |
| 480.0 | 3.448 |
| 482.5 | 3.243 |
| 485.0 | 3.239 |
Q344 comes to 1.21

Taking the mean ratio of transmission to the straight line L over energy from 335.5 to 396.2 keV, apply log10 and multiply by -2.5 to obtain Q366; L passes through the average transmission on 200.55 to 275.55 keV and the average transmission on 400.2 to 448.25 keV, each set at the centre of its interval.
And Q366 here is 0.21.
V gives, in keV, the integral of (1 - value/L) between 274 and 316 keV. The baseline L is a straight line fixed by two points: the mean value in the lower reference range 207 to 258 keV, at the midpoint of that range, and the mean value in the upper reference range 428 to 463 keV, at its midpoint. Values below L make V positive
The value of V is 5.3 keV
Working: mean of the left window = 3.07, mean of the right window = 3.84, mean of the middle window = 2.89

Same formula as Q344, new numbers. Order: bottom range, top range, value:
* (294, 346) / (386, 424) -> 1.20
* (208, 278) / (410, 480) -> 1.25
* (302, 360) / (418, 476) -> 1.35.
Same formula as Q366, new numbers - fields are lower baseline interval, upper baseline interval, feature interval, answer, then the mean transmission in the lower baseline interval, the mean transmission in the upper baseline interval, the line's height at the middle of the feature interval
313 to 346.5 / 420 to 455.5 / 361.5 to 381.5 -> 0.073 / 2.82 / 3.86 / 3.22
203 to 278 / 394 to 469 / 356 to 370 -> 0.218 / 3.03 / 3.71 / 3.47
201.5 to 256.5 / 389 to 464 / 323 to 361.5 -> 0.249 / 3.1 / 3.67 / 3.43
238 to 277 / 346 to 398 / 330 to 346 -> 0.126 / 2.92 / 2.98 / 2.96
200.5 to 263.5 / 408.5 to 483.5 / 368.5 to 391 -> 0.125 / 3.07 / 3.74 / 3.54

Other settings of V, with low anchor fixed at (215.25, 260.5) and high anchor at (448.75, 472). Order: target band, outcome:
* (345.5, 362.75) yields 3.7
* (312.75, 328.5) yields 1.4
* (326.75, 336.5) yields 1.4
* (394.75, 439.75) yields -1.3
